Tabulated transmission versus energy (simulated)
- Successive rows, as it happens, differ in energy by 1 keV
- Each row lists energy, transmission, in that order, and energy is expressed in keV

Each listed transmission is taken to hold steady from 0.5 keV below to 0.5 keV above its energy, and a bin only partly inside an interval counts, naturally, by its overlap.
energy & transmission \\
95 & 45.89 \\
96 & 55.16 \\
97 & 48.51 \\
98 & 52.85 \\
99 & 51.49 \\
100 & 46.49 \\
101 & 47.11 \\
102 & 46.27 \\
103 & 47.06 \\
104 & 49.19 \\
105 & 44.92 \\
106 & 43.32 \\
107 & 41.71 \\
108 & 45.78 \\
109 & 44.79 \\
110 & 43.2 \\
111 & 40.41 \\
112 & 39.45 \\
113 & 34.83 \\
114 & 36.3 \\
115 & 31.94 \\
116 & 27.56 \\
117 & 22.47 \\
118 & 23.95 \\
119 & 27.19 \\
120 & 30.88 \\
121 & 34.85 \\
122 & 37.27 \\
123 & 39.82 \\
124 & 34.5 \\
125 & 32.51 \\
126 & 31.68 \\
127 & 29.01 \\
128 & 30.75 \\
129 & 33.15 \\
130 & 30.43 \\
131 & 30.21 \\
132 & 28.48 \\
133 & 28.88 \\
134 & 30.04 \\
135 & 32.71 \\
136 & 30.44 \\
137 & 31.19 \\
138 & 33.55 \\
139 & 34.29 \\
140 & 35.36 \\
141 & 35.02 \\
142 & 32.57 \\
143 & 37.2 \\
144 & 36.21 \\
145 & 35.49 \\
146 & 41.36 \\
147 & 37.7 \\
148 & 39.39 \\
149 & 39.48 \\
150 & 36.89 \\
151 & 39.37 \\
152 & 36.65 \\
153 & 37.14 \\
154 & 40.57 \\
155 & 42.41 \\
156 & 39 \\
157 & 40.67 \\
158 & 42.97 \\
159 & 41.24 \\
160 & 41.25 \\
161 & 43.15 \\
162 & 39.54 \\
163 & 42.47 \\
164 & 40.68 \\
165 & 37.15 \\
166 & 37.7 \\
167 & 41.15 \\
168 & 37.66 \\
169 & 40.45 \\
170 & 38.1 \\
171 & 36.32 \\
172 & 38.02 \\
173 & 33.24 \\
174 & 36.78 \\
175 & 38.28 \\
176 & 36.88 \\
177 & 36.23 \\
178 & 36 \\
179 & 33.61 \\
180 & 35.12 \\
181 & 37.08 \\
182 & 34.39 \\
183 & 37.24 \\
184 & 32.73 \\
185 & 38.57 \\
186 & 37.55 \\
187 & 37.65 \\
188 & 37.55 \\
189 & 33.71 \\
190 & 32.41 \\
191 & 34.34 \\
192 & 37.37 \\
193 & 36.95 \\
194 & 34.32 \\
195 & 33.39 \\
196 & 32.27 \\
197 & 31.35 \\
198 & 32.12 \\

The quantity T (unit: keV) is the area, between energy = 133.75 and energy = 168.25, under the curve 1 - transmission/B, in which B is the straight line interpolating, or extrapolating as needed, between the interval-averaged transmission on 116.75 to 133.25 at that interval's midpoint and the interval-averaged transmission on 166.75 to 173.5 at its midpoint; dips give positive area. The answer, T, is -2.8 keV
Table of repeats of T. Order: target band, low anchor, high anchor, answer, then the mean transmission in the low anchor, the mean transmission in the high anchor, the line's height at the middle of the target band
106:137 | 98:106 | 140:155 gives 7.0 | 47.6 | 37.6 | 43.3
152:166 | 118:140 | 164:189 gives -2.1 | 31.9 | 36.9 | 35.1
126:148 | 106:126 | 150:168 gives 2.6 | 35.3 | 40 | 37.6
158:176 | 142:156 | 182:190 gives -0.9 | 38.3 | 36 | 37.2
